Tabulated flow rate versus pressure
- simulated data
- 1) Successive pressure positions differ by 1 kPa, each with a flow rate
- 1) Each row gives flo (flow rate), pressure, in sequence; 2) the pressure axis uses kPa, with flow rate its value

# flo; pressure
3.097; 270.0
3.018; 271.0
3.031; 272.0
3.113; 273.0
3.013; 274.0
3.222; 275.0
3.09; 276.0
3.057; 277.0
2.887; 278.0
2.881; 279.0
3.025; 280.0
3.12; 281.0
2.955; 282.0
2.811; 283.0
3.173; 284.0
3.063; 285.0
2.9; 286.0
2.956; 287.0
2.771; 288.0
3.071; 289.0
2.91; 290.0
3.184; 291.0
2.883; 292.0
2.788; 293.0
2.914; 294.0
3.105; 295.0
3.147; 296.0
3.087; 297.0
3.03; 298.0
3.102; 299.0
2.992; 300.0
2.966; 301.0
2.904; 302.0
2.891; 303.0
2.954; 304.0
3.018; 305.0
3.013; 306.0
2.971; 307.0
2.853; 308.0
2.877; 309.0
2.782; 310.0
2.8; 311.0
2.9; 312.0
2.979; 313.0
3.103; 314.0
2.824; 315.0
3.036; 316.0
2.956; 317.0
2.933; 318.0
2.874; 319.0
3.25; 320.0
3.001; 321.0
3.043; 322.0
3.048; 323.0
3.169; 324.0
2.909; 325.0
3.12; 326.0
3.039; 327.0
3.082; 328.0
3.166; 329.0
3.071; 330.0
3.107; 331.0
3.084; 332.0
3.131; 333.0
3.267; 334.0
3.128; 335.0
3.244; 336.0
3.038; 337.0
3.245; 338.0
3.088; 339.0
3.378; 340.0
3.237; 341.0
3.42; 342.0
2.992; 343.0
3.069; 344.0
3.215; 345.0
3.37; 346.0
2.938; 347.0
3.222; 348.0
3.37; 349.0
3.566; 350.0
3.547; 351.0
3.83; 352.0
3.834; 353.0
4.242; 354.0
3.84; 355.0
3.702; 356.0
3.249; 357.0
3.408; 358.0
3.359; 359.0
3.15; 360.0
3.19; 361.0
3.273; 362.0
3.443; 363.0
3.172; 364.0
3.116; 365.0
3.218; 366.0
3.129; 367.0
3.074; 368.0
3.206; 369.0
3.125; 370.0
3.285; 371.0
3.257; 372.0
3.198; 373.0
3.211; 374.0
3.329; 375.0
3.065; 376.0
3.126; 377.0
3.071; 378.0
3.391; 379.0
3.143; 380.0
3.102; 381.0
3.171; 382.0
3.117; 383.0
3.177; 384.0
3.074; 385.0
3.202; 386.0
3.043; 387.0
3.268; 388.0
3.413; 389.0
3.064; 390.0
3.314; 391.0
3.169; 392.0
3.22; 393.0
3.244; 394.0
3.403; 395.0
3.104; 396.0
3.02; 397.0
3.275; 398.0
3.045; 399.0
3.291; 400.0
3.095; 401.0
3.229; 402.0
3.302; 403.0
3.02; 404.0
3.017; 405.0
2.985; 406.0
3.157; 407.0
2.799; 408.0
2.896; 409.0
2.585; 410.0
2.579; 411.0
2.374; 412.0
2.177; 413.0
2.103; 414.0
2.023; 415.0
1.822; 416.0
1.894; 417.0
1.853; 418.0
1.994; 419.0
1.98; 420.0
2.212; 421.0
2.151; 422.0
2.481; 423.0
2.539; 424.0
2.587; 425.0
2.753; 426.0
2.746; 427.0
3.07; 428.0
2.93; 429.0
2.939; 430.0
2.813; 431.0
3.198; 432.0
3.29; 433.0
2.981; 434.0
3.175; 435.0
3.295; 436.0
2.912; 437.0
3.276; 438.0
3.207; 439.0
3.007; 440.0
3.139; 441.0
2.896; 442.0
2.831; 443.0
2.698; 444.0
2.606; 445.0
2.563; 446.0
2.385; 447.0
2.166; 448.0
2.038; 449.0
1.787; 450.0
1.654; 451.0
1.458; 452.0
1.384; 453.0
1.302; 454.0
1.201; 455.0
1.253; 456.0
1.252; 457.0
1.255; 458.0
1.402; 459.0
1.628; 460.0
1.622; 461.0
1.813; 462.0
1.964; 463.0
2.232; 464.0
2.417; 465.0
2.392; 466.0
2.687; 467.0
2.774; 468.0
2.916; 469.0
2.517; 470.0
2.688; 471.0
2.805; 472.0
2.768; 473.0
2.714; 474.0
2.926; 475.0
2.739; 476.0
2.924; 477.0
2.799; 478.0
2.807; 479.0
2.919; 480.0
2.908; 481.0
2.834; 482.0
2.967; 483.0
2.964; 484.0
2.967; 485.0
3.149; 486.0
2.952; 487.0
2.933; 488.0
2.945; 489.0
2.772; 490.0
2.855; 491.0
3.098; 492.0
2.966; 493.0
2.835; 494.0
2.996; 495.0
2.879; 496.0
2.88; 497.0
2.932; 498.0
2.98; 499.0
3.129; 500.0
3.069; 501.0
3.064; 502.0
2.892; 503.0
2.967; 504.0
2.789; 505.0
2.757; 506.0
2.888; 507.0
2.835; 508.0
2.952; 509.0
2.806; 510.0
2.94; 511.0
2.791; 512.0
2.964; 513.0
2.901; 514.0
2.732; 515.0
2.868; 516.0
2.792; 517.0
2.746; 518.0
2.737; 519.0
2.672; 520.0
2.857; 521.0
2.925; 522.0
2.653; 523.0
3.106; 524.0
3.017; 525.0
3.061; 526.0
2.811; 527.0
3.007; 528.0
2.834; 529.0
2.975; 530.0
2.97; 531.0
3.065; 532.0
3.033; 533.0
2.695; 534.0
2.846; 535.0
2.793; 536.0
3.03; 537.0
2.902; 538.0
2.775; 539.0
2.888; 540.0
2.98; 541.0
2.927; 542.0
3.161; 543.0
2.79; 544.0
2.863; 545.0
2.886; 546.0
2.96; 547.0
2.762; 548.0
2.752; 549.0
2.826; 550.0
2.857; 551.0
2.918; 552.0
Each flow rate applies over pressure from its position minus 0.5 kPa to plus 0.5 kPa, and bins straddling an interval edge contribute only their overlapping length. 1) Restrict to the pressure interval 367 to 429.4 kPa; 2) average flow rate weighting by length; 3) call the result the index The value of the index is 2.9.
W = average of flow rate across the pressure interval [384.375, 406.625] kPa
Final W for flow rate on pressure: 3.17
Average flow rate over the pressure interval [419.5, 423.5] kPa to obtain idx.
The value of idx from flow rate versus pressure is 2.21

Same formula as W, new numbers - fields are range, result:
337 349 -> 3.2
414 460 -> 2.35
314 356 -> 3.22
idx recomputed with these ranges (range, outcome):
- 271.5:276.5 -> 3.09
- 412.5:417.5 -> 2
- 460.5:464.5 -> 1.91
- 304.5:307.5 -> 3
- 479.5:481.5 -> 2.91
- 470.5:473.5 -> 2.75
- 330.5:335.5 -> 3.14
